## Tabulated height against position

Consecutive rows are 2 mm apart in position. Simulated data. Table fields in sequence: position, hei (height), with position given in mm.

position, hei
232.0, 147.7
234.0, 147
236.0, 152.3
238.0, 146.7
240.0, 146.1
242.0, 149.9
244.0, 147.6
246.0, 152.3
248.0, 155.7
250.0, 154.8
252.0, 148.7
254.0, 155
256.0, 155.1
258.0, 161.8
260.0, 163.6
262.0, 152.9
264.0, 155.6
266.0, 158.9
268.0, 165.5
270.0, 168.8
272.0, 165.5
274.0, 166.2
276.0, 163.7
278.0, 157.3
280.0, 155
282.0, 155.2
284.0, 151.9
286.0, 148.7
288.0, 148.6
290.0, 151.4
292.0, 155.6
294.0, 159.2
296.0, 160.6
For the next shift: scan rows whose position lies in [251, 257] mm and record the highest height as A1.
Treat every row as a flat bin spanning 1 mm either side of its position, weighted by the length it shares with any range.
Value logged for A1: 155.1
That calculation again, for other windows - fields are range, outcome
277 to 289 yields 157.3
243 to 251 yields 155.7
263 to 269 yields 165.5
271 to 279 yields 166.2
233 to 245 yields 152.3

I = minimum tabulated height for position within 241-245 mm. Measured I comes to 147.6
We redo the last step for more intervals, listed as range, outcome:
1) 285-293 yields 148.6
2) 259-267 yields 152.9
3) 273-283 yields 155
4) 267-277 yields 163.7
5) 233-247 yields 146.1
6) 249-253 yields 148.7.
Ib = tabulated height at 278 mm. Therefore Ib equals 157.3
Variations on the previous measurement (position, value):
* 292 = 155.6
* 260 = 163.6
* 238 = 146.7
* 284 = 151.9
